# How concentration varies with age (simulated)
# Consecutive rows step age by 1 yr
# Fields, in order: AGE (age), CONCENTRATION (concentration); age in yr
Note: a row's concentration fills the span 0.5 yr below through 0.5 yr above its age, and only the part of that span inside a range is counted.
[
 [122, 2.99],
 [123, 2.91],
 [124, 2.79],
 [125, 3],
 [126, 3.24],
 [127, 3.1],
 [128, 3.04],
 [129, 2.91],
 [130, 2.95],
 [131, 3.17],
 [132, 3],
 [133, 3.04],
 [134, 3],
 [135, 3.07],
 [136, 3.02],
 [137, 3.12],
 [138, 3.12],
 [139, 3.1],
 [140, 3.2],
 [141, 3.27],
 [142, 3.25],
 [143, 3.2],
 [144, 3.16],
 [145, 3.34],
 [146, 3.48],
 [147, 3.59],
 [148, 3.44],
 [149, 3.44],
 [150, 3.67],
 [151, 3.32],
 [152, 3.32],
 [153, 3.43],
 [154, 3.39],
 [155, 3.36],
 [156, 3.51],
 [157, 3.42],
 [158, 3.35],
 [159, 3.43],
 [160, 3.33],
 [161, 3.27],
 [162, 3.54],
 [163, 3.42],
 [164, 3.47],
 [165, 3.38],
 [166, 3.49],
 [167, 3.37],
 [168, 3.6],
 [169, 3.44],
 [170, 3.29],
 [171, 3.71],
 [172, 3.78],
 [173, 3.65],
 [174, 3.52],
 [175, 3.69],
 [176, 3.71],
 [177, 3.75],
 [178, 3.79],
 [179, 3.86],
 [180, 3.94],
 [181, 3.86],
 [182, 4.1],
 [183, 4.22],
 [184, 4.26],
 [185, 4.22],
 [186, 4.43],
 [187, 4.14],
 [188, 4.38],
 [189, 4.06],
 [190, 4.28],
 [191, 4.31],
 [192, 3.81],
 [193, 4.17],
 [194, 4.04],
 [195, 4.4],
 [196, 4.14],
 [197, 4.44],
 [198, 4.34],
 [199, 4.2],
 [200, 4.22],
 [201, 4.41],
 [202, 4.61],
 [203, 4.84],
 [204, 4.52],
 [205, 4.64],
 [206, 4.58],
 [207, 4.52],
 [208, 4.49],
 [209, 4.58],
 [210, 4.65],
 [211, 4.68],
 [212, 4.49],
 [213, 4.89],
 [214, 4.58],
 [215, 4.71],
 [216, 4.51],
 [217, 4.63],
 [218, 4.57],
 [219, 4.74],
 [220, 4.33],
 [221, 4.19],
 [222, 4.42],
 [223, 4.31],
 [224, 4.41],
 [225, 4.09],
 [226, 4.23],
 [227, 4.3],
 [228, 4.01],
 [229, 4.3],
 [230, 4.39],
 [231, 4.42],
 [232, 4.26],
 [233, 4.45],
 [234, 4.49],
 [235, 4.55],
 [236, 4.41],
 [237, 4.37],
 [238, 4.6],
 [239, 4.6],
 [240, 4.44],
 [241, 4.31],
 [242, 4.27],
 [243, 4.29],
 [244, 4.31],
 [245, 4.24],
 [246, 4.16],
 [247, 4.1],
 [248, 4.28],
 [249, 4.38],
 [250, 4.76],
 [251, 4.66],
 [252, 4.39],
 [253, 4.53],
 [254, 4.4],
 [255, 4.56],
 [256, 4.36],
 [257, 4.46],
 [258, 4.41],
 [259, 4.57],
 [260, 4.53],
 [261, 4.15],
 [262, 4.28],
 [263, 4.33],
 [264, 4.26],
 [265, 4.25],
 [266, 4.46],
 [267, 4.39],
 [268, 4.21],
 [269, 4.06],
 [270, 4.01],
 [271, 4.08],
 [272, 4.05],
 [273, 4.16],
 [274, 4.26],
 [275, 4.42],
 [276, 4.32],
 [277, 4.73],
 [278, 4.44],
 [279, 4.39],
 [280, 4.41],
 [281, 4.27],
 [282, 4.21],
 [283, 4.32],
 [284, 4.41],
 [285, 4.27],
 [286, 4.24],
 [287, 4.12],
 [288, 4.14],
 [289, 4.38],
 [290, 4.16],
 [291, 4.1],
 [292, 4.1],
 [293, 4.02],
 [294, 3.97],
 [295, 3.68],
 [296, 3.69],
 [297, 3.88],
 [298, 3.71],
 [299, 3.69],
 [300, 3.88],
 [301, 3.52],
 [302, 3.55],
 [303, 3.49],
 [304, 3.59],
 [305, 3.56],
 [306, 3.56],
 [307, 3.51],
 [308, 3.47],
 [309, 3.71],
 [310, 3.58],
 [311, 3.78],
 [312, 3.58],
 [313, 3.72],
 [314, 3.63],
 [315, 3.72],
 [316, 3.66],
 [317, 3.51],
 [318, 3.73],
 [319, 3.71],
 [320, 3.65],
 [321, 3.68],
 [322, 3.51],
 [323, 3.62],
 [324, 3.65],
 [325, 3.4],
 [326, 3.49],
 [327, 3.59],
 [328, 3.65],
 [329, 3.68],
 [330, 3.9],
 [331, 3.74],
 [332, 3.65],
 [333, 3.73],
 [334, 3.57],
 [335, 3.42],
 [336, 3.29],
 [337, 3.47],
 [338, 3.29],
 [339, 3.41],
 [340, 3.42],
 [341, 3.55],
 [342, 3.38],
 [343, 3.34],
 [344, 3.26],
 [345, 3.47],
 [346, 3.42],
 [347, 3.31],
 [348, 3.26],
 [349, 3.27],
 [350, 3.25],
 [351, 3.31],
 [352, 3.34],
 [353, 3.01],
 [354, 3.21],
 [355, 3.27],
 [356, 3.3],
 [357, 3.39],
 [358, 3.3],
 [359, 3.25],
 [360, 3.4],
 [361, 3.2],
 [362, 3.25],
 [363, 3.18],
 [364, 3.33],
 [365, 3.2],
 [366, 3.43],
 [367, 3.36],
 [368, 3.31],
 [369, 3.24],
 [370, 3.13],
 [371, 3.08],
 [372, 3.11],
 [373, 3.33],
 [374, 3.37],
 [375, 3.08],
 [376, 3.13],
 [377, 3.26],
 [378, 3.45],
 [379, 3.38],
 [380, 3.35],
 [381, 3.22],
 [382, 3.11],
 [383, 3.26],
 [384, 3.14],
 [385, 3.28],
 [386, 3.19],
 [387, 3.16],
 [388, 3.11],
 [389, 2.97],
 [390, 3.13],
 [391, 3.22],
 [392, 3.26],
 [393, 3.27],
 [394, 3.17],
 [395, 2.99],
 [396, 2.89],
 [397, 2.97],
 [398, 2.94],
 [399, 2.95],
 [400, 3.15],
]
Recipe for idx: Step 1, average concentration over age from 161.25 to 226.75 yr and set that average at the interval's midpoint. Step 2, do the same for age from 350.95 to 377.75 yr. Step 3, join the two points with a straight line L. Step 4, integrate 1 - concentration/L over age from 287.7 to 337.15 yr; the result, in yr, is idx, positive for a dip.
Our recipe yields -2.3 yr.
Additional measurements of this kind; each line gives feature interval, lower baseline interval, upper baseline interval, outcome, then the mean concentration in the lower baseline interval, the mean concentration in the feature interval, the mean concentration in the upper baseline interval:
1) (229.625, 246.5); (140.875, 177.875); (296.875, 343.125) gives -4.1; 3.46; 4.39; 3.59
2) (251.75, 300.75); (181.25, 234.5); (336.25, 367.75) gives -4.3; 4.38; 4.22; 3.32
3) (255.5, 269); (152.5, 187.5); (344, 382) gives -3.4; 3.66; 4.35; 3.27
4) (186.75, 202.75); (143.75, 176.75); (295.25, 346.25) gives -3.5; 3.47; 4.26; 3.58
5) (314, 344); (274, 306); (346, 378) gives 0.5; 4.05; 3.56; 3.26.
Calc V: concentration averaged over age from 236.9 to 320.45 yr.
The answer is 4.11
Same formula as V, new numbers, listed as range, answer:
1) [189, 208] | 4.35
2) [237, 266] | 4.39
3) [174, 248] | 4.32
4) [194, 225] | 4.49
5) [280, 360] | 3.64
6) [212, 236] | 4.43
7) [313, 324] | 3.65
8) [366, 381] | 3.26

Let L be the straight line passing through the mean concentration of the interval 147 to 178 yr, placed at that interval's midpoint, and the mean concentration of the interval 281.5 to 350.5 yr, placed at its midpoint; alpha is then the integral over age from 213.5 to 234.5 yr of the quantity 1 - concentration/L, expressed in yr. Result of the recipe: -4.9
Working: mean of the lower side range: 3.49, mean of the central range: 4.4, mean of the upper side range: 3.68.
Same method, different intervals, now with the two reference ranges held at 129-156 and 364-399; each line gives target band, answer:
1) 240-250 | -3.3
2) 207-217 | -4.3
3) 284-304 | -4.5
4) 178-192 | -3.9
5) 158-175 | -1.3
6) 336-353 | -0.8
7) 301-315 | -1.7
